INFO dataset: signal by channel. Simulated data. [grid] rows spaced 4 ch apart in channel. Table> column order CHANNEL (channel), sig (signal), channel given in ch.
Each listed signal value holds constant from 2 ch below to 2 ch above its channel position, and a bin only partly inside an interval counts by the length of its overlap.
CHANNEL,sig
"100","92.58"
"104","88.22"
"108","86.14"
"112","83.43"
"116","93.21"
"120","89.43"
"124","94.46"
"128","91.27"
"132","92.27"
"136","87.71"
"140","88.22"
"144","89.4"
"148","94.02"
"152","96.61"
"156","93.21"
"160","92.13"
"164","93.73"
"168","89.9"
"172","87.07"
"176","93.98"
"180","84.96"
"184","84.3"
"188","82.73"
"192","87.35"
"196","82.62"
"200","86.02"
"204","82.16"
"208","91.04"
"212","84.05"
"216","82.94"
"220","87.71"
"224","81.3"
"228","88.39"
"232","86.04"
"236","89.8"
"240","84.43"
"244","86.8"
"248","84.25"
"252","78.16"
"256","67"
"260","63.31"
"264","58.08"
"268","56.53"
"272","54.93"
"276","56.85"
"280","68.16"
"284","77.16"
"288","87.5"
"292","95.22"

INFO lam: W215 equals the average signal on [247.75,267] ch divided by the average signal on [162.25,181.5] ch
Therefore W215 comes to 0.8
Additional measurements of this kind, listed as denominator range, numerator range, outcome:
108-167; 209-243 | 0.94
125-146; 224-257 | 0.93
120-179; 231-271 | 0.82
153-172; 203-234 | 0.93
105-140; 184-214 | 0.95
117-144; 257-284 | 0.68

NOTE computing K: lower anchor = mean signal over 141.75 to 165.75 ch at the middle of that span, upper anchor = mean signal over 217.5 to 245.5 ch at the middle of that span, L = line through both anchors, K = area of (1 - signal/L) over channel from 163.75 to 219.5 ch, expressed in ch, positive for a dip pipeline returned 2.1 ch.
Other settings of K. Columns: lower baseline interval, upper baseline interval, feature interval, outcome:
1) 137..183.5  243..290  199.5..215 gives -0.79 ch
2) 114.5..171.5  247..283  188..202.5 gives -0.83 ch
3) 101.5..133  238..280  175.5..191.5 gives -1.16 ch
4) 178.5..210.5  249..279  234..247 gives -3.01 ch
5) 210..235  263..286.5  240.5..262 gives -1.01 ch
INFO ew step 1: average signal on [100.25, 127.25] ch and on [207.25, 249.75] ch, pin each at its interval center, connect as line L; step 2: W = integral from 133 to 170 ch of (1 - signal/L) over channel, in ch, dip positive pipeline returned -1.4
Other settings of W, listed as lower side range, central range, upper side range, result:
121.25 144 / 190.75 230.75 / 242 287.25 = -3.95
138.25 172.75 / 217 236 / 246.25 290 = -2.27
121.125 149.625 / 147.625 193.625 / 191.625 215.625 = -0.96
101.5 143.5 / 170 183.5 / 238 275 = -1.09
